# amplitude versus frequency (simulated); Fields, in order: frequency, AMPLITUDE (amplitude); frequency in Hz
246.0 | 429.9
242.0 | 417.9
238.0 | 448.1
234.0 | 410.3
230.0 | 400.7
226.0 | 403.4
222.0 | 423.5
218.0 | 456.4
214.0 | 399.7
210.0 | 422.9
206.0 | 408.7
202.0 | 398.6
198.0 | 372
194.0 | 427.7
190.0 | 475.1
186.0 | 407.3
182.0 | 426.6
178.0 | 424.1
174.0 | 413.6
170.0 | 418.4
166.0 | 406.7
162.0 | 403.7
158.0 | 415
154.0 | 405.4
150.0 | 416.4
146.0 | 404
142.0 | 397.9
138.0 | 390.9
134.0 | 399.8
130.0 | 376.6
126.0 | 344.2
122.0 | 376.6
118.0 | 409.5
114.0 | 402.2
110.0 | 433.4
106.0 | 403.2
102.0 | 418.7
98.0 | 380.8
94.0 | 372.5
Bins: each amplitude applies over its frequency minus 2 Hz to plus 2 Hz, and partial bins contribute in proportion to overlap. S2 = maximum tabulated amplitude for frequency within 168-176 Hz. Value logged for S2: 418.4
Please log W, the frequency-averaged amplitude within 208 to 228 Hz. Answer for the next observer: 421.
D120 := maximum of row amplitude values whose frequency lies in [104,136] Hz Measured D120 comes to 433.4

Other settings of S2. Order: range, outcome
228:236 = 410.3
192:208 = 427.7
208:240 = 456.4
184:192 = 475.1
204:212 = 422.9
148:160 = 416.4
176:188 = 426.6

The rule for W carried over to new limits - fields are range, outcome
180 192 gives 436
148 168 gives 409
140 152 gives 406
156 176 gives 411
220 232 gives 409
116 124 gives 393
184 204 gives 416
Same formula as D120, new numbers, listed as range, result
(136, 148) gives 404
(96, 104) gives 418.7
